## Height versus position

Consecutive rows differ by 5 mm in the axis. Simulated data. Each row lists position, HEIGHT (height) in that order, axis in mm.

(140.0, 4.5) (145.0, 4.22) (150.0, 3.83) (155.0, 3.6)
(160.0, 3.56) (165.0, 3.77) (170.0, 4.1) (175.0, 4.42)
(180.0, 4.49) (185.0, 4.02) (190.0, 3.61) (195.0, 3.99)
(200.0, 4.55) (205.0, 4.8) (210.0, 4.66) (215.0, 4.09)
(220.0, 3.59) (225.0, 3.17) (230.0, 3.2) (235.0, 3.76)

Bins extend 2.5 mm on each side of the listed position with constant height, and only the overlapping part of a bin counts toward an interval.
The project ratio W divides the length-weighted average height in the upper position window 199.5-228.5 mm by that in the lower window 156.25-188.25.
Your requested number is 1.01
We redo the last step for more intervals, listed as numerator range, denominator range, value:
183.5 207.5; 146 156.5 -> 1.11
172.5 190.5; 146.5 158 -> 1.12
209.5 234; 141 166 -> 0.96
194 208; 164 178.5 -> 1.08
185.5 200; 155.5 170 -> 1.06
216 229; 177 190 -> 0.83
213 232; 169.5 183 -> 0.80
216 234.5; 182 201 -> 0.85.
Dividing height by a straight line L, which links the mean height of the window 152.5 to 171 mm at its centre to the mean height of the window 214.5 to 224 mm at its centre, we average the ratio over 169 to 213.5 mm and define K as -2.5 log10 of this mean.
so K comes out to -0.16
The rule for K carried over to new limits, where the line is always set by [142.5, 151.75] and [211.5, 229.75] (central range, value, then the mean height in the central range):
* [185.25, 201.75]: -0.07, 4.02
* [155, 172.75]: 0.04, 3.79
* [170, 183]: -0.13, 4.37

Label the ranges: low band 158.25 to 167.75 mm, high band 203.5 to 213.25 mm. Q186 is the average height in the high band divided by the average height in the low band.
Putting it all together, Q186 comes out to 1.3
